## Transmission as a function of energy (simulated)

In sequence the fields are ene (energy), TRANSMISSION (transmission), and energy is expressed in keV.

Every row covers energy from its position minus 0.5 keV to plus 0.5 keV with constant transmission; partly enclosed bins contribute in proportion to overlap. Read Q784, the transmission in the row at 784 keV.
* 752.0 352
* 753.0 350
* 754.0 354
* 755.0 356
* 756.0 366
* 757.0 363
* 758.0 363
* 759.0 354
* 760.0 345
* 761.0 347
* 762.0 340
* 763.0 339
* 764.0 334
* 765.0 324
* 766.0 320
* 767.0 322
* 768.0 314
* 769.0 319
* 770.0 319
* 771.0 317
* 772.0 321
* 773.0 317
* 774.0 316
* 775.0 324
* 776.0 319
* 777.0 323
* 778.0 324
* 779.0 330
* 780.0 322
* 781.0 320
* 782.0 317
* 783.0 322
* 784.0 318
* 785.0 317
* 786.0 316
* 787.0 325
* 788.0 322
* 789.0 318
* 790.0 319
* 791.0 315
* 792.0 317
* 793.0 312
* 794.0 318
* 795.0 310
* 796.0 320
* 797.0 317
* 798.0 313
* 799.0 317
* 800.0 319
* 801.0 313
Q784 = 318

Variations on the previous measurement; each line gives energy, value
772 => 321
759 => 354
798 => 313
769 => 319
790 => 319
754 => 354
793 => 312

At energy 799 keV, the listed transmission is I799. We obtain 317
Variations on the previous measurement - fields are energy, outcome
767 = 322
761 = 347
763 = 339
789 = 318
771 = 317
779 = 330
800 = 319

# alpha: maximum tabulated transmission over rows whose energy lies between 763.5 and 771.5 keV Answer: 334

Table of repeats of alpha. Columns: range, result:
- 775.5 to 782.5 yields 330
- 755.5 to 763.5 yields 366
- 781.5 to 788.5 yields 325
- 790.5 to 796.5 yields 320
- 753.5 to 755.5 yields 356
